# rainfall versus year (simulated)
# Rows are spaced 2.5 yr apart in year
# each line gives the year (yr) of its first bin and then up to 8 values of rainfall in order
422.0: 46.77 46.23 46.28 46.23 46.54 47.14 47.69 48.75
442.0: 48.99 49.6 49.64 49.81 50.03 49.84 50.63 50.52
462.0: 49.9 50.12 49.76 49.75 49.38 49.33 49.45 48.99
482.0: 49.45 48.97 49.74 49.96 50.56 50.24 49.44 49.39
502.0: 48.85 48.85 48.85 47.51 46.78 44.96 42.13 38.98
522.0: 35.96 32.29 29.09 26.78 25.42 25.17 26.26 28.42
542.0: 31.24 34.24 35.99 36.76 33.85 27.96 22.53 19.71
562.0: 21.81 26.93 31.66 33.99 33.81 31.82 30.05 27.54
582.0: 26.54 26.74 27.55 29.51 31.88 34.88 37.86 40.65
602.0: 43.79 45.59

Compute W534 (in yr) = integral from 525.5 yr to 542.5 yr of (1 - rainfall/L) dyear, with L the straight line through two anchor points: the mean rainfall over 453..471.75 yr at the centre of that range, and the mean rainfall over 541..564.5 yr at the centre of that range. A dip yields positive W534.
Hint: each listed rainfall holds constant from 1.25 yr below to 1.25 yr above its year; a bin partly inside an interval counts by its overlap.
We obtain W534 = 3.1 yr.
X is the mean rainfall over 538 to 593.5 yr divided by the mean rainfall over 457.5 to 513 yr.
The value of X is 0.6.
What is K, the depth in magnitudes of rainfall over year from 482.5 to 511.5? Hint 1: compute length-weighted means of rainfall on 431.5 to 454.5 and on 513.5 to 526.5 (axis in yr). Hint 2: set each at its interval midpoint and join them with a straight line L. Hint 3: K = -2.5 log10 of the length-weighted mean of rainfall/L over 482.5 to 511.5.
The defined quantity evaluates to -0.19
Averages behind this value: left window 48.8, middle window 49.2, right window 38.2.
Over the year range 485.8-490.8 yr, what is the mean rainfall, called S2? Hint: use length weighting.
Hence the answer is 49.9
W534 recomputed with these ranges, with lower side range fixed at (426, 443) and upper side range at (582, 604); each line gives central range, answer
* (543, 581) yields 7.0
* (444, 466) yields -2.1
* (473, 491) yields -2.5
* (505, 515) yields -1.5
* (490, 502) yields -2.2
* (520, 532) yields 2.7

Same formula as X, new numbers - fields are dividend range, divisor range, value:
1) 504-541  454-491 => 0.73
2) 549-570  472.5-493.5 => 0.56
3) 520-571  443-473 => 0.59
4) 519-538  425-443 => 0.63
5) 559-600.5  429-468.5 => 0.62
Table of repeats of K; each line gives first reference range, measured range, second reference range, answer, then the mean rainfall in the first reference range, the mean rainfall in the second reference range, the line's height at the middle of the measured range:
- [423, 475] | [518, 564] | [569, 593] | 0.20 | 48.8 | 29.8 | 35.6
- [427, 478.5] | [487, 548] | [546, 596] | -0.02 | 49.1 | 29.6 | 38.4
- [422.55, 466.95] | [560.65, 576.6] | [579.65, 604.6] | 0.20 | 48.7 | 33.7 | 36.1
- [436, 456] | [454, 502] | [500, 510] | -0.02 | 49.3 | 48.7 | 49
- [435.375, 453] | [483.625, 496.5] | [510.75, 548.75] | -0.22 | 49.2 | 33.6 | 40.8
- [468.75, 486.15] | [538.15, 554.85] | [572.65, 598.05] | 0.14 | 49.3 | 30.5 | 37.3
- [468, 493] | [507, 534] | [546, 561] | 0.04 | 49.5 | 29.2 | 38.4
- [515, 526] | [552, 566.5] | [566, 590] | 0.28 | 37.7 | 29.9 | 32.4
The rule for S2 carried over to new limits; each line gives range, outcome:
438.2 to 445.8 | 49.1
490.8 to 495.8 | 50.4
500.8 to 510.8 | 48.5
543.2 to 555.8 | 33.7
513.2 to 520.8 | 42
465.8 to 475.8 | 49.6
